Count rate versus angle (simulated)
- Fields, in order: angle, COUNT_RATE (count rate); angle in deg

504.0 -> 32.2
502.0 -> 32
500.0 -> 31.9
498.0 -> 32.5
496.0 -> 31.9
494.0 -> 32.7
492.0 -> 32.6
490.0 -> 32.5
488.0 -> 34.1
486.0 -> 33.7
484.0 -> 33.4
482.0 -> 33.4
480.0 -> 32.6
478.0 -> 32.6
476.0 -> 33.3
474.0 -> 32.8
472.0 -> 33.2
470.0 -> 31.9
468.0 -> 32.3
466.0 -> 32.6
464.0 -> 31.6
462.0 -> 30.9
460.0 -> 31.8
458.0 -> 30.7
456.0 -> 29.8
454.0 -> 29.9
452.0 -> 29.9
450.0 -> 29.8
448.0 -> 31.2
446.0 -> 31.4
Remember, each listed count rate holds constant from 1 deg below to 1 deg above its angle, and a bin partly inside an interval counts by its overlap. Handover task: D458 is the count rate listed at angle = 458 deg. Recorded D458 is 30.7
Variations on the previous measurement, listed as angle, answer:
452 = 29.9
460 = 31.8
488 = 34.1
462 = 30.9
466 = 32.6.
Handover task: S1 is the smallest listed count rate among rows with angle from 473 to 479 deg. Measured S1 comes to 32.6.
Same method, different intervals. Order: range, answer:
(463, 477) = 31.6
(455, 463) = 29.8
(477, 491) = 32.5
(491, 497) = 31.9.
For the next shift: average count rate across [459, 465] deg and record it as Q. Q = 31.4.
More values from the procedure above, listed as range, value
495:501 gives 32.1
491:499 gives 32.4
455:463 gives 30.8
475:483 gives 33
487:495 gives 33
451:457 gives 29.9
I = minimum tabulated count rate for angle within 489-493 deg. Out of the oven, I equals 32.5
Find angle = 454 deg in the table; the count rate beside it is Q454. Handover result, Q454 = 29.9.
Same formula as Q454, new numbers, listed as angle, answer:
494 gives 32.7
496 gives 31.9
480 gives 32.6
